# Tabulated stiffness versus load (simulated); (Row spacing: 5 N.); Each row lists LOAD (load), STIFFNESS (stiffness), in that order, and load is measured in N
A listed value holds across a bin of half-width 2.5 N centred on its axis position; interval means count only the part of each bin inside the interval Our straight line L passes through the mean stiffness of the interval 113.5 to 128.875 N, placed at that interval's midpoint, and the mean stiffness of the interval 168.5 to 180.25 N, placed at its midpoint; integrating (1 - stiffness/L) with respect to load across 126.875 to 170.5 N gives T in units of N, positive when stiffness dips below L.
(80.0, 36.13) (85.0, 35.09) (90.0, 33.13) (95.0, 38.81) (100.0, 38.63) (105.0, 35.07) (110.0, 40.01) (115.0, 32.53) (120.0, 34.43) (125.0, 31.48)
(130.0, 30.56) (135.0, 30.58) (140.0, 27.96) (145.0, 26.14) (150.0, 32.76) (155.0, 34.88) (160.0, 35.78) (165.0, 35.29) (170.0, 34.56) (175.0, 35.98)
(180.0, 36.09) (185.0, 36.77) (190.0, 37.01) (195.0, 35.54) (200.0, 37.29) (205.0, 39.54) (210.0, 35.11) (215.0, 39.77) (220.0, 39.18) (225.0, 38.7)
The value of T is 2.8 N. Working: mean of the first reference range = 32.6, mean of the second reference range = 35.5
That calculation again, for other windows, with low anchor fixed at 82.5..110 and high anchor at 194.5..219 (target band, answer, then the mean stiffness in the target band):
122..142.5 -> 3.7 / 30.2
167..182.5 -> 0.8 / 35.5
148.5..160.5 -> 0.9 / 34.4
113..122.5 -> 0.8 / 33.5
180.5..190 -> 0.2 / 36.7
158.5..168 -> 0.5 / 35.5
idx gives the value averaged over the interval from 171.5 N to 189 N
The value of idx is 36.2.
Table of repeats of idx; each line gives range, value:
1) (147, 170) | 34.5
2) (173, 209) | 36.8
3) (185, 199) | 36.5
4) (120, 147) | 29.9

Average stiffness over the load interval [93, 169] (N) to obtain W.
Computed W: 33.6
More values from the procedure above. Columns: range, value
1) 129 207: 34.2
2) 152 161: 35.1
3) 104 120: 35.7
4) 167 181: 35.5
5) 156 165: 35.5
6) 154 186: 35.6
